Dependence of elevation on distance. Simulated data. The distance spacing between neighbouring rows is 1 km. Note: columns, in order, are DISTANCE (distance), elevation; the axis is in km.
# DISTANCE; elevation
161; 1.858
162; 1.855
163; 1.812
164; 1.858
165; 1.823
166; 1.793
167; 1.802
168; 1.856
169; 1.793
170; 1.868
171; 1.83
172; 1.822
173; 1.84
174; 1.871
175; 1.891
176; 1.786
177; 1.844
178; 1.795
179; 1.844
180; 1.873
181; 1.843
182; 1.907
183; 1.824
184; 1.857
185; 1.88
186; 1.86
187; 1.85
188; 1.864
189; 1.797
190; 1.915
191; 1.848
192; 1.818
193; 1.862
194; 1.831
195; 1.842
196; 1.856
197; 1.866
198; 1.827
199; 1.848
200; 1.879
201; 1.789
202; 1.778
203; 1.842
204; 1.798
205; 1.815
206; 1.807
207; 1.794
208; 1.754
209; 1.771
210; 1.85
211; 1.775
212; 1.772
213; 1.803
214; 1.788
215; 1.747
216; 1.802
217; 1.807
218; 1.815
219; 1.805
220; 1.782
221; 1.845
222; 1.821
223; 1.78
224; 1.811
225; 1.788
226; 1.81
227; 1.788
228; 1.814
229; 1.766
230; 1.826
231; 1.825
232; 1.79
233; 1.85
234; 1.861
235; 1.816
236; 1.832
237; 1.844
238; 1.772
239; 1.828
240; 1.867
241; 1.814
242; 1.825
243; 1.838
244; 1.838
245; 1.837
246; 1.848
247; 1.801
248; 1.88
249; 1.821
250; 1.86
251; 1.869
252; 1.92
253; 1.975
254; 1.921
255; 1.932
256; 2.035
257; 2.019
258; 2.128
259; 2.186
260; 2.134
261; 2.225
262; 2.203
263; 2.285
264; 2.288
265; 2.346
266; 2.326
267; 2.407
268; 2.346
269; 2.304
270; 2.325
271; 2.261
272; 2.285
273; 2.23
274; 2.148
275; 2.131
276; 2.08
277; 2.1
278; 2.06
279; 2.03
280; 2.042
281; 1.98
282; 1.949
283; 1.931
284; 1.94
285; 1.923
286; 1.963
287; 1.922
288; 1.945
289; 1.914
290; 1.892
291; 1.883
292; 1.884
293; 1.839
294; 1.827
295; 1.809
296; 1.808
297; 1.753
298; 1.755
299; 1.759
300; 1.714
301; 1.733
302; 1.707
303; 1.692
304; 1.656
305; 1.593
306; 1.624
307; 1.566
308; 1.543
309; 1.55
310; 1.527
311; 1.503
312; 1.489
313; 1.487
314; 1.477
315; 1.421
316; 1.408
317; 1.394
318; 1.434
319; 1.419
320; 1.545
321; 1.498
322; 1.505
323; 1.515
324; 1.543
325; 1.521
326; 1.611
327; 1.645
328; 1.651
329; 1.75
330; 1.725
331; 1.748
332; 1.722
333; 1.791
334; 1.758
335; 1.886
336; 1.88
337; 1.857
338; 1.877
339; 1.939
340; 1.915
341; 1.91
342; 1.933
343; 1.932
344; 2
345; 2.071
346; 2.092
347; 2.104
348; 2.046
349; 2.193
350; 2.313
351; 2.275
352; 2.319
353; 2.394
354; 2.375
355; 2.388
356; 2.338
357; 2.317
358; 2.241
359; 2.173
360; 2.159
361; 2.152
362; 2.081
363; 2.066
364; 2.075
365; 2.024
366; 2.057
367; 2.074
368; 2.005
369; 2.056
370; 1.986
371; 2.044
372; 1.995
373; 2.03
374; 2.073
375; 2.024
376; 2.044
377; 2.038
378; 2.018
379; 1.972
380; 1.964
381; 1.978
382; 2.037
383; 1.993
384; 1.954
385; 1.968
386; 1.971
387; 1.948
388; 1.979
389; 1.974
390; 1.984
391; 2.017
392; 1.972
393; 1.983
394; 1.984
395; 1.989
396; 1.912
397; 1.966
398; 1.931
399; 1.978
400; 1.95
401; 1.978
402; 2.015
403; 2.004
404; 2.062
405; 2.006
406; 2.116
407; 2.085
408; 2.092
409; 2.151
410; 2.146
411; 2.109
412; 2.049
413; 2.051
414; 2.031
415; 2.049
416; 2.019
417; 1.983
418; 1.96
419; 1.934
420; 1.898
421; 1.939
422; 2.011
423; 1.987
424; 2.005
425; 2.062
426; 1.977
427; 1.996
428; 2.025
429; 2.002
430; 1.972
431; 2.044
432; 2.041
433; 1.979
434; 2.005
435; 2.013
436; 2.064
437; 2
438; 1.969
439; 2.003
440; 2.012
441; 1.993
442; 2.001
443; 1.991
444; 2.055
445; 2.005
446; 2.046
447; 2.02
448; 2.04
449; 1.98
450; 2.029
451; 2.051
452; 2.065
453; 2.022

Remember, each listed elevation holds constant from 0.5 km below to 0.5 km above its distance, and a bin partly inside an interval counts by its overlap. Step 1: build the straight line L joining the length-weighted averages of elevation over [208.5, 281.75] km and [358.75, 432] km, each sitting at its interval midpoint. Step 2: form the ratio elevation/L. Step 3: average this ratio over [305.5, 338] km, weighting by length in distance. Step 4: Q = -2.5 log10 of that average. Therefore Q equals 0.24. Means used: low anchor 1.96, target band 1.6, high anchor 2.02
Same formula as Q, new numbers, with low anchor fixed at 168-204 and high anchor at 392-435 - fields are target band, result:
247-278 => -0.12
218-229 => 0.04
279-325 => 0.14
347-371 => -0.11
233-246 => 0.03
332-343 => 0.05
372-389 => -0.01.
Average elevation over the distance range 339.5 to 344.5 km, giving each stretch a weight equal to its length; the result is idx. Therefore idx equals 1.94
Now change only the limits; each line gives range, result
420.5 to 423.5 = 1.98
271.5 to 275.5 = 2.2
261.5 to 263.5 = 2.24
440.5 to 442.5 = 2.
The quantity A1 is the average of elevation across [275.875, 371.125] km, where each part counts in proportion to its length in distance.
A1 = 1.86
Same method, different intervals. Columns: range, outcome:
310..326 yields 1.48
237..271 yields 2.03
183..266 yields 1.88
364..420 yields 2.01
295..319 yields 1.59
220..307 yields 1.93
